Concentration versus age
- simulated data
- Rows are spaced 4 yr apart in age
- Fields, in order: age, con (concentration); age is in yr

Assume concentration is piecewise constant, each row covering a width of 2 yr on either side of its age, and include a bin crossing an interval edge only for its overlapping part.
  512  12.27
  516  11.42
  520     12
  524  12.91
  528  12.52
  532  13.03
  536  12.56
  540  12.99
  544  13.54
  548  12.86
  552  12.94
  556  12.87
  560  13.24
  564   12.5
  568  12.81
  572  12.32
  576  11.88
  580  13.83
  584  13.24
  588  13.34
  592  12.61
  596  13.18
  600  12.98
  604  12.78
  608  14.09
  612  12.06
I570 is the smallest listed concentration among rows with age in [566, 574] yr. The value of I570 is 12.32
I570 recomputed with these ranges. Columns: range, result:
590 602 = 12.61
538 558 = 12.86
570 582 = 11.88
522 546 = 12.52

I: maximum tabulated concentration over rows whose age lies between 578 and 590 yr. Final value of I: 13.83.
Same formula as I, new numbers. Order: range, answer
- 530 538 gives 13.03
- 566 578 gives 12.81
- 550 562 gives 13.24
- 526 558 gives 13.54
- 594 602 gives 13.18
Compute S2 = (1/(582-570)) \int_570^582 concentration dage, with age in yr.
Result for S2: 12.7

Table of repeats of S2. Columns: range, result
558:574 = 12.7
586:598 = 13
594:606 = 13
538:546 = 13.3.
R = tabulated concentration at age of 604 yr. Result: 12.78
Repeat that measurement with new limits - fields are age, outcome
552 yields 12.94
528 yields 12.52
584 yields 13.24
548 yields 12.86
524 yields 12.91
